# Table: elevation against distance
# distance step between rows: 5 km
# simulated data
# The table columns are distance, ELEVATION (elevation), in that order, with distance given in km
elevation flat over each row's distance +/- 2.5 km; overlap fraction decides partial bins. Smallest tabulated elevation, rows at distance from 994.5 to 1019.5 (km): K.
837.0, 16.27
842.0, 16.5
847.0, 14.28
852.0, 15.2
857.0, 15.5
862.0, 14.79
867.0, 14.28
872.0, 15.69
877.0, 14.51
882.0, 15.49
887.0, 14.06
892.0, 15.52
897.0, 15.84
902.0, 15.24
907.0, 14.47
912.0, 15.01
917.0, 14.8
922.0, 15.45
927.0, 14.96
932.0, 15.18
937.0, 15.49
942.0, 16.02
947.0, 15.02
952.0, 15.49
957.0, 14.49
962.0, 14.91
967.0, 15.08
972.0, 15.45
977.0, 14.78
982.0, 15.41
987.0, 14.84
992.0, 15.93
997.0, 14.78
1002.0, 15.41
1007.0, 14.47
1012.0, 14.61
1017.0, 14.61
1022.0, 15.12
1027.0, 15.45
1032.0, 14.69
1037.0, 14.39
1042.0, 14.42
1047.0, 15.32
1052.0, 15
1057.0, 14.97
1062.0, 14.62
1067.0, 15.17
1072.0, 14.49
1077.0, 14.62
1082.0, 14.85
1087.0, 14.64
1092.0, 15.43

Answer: 14.47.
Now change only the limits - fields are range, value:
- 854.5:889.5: 14.06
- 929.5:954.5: 15.02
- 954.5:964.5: 14.49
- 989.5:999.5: 14.78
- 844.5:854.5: 14.28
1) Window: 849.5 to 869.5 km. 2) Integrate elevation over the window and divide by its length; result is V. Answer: 14.9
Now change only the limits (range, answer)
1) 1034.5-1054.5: 14.8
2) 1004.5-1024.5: 14.7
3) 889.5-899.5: 15.7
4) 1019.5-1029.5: 15.3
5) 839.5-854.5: 15.3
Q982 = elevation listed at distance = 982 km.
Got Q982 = 15.41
